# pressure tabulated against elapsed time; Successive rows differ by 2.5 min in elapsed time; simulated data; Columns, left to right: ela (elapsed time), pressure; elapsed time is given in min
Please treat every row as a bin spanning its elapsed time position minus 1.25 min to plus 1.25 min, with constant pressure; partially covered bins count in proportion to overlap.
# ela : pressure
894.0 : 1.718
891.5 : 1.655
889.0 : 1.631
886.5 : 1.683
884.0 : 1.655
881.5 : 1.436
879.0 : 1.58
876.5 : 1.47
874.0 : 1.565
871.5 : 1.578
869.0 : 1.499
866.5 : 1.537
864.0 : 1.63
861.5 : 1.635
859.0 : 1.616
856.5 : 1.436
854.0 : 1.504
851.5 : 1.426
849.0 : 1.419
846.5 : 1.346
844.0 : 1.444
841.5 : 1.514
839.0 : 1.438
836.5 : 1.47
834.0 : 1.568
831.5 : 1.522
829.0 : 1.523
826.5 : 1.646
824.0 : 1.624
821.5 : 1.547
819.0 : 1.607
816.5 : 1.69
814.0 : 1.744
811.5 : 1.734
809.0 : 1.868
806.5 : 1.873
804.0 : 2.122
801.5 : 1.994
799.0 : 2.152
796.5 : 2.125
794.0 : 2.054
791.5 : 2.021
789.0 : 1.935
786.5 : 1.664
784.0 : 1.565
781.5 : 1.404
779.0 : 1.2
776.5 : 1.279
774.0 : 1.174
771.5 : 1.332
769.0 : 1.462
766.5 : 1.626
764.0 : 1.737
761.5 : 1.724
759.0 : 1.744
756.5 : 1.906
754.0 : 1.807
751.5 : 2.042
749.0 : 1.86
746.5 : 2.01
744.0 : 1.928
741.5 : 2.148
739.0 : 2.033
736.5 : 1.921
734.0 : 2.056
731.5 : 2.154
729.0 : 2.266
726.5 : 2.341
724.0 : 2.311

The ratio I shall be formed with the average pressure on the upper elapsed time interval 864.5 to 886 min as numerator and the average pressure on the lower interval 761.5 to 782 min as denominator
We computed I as 1.09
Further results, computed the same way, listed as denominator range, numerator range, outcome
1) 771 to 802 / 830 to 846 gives 0.88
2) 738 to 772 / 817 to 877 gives 0.84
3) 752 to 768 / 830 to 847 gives 0.84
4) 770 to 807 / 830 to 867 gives 0.87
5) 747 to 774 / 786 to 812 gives 1.16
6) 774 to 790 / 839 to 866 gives 1.01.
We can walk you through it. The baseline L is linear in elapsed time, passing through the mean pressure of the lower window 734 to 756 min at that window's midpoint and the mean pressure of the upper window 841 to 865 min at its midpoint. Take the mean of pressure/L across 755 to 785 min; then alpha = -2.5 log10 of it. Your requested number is 0.23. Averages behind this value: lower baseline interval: 1.97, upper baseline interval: 1.5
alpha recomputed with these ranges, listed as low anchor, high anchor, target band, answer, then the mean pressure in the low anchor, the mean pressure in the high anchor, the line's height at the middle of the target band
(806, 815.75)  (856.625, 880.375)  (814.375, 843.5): 0.11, 1.79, 1.56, 1.72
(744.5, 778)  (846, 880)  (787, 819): -0.19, 1.67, 1.52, 1.61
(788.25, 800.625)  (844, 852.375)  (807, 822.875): 0.07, 2.06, 1.4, 1.81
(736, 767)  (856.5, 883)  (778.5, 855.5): 0.02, 1.89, 1.55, 1.7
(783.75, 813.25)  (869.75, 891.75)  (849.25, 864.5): 0.10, 1.93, 1.58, 1.68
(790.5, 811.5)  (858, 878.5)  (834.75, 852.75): 0.20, 2.01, 1.57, 1.73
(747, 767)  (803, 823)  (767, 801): 0.09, 1.82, 1.77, 1.79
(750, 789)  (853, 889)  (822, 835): 0.00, 1.59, 1.56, 1.57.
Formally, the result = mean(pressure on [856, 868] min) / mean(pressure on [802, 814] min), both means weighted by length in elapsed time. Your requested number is 0.84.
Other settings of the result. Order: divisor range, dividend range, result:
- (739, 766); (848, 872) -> 0.81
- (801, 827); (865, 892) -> 0.89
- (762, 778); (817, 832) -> 1.10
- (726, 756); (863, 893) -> 0.77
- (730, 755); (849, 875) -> 0.77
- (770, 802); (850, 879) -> 0.92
